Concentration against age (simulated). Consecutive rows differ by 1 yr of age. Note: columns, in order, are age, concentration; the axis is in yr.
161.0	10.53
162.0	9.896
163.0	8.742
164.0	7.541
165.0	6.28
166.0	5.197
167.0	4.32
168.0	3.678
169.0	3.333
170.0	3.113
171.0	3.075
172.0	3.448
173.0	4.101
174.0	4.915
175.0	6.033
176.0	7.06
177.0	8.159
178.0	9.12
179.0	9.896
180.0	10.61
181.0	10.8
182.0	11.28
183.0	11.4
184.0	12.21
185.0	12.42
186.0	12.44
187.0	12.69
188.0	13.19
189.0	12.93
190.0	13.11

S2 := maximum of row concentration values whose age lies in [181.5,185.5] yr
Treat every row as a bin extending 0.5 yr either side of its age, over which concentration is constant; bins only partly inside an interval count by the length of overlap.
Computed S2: 12.42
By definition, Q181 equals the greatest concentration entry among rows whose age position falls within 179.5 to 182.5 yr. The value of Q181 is 11.28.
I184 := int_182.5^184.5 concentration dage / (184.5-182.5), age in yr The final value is 11.8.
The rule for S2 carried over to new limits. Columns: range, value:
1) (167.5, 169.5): 3.678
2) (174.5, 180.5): 10.61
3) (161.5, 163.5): 9.896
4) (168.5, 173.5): 4.101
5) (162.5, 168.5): 8.742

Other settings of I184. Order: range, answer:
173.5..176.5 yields 6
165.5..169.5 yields 4.13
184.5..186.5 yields 12.4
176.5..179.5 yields 9.06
